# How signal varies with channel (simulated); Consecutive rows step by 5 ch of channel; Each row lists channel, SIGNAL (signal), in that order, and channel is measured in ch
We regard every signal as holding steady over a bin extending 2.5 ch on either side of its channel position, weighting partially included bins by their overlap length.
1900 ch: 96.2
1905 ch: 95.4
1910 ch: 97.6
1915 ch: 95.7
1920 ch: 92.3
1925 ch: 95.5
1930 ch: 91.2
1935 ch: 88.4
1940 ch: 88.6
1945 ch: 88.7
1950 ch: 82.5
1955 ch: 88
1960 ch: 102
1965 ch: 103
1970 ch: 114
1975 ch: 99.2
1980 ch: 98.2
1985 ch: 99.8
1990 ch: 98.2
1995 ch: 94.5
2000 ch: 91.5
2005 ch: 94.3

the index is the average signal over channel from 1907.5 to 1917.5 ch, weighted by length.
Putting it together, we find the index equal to 96.7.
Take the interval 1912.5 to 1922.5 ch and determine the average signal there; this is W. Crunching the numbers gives 94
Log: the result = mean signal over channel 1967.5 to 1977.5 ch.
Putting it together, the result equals 107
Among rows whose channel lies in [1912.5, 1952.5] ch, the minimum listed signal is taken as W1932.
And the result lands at 82.5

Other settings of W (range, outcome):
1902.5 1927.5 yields 95.3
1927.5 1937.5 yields 89.8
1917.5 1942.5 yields 91.2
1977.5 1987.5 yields 99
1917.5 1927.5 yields 93.9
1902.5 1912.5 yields 96.5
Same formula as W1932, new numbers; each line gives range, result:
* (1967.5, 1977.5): 99.2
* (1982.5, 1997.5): 94.5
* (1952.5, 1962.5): 88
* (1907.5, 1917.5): 95.7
